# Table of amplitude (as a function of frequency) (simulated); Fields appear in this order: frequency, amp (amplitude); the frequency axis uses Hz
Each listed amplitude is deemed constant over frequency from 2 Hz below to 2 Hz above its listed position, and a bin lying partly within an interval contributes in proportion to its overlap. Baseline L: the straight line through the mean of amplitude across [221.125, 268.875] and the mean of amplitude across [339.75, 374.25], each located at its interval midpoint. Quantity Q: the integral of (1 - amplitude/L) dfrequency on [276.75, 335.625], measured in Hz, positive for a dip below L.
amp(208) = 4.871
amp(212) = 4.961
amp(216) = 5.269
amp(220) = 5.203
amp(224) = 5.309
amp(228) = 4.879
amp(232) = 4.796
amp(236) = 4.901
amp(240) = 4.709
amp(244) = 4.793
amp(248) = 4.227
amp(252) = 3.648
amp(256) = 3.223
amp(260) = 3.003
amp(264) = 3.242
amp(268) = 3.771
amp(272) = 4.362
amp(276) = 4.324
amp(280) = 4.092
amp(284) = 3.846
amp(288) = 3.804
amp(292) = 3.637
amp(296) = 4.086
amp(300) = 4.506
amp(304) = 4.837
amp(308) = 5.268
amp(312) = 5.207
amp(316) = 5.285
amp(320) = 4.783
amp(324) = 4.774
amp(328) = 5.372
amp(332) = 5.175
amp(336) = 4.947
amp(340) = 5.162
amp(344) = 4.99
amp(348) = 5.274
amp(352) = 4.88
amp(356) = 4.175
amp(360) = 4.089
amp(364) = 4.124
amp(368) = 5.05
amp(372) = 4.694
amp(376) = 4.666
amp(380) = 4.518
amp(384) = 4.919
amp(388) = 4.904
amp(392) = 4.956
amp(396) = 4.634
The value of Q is -1.7 Hz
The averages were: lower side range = 4.24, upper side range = 4.69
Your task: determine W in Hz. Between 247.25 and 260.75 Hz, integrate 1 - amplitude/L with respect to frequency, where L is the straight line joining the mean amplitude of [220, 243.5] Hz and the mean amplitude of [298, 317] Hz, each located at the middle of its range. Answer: 3.9 Hz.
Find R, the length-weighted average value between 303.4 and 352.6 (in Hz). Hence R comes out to 5.09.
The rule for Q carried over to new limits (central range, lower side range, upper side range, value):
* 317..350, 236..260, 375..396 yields -4.0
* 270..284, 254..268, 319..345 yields -2.1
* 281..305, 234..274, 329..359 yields 1.7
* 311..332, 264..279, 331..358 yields -2.0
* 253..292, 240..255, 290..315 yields 6.0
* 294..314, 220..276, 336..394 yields -1.3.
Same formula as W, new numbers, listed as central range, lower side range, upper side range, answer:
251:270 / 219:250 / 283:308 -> 5.0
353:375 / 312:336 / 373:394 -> 1.9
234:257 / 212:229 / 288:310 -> 2.9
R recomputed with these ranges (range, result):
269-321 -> 4.44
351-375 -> 4.49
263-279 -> 3.98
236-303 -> 4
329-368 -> 4.79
